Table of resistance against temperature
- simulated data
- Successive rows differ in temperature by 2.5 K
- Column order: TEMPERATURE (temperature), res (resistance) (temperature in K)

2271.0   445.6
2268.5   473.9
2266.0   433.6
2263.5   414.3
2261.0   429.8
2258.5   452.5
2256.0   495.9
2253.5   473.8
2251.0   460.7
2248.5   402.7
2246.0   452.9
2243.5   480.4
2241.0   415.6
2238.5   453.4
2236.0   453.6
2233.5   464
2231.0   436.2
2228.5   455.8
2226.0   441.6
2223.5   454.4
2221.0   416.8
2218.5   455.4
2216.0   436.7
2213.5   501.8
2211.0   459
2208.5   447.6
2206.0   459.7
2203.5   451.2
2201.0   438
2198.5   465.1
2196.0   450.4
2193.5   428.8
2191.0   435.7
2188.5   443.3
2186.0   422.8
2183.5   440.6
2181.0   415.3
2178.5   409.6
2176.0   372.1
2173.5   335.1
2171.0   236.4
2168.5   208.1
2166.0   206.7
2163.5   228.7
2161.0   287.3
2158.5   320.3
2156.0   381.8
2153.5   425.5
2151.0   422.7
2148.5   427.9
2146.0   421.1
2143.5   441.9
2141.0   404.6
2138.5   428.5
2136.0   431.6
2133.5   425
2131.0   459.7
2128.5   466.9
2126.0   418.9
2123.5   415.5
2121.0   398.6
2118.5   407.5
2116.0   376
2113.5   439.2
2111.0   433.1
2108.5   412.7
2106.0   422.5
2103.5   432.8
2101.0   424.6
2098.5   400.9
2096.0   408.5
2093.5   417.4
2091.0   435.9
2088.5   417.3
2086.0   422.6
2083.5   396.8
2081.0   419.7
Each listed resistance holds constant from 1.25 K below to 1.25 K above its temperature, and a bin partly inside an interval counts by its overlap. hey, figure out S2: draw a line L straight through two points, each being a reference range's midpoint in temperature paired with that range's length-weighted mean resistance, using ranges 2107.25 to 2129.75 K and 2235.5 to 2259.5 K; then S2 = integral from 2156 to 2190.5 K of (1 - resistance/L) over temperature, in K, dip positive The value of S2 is 7.7 K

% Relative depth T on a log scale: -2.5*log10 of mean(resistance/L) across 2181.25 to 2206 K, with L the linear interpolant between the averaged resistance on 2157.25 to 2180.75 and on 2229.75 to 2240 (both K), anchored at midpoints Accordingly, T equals -0.24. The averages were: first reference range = 295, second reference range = 451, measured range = 442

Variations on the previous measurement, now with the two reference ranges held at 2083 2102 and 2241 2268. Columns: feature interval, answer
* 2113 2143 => 0.001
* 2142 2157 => 0.018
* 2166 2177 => 0.484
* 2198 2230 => -0.028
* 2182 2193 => 0.001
